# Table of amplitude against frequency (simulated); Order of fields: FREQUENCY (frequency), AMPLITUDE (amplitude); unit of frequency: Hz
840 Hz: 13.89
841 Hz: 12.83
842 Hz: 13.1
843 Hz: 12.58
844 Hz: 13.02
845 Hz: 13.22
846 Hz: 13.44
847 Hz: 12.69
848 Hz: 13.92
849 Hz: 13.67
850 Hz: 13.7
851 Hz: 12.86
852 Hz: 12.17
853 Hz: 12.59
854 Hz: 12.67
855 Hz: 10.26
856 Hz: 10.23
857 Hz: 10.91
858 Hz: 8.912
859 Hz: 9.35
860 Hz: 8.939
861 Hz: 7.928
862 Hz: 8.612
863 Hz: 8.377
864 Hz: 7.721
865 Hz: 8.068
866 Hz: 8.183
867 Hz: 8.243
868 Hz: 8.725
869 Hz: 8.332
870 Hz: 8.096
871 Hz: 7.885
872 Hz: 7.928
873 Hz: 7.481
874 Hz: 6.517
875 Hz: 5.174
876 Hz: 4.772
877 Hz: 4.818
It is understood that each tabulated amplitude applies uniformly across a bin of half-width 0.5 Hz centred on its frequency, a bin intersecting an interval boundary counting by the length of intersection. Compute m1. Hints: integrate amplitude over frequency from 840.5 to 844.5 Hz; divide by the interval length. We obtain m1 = 12.9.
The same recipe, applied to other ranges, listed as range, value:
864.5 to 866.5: 8.13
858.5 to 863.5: 8.64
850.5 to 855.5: 12.1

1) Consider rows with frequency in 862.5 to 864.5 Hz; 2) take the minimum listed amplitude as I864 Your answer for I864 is 7.721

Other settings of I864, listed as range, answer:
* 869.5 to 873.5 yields 7.481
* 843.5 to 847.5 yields 12.69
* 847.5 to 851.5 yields 12.86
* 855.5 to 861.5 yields 7.928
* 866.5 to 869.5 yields 8.243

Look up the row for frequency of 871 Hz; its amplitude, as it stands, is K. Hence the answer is 7.885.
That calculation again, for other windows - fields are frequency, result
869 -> 8.332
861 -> 7.928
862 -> 8.612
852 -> 12.17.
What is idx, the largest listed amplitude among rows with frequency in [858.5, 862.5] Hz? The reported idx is 9.35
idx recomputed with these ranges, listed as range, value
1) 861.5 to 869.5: 8.725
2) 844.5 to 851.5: 13.92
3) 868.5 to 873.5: 8.332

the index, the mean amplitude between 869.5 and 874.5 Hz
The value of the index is 7.58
